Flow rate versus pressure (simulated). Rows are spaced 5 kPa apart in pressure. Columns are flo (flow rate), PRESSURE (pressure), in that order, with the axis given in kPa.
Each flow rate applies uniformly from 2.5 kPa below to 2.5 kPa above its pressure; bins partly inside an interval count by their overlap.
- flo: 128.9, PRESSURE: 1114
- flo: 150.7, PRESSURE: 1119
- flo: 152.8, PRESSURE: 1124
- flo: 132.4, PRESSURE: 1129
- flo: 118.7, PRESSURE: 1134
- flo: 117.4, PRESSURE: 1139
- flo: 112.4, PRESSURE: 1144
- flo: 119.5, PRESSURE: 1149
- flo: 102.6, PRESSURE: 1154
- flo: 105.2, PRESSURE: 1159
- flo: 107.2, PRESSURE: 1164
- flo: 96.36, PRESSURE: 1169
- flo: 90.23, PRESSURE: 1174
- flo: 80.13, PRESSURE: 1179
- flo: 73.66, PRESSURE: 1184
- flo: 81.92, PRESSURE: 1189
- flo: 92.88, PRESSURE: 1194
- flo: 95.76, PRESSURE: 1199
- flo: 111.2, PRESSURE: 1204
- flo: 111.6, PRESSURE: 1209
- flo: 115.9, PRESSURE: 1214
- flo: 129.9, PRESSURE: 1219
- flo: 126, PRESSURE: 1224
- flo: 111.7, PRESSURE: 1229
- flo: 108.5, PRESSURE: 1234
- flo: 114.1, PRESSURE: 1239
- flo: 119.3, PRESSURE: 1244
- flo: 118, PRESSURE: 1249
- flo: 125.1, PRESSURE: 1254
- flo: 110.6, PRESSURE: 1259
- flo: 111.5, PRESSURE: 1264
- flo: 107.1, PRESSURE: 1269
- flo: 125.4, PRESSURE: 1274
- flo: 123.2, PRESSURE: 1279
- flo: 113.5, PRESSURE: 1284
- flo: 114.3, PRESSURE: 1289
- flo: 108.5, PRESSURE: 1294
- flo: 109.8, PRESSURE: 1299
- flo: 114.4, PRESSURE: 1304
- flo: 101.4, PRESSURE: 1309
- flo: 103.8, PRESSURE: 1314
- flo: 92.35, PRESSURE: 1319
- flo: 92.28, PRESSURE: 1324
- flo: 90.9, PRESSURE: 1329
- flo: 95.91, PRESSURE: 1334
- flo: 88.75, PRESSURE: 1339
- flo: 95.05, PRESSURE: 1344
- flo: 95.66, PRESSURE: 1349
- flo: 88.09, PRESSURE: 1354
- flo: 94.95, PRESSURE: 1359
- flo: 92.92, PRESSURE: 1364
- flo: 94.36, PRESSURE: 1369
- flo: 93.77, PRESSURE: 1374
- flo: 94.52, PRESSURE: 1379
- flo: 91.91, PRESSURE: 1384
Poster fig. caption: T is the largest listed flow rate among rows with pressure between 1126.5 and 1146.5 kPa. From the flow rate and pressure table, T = 132.4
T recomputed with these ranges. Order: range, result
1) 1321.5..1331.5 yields 92.28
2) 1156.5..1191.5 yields 107.2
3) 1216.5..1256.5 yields 129.9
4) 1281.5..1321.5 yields 114.4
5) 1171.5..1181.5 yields 90.23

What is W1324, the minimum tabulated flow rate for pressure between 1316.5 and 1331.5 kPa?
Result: 90.9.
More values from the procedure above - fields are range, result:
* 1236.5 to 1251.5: 114.1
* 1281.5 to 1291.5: 113.5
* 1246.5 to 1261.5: 110.6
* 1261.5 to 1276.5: 107.1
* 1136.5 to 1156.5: 102.6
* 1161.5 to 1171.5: 96.36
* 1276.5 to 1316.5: 101.4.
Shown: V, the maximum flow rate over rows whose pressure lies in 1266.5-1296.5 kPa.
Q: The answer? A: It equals 125.4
